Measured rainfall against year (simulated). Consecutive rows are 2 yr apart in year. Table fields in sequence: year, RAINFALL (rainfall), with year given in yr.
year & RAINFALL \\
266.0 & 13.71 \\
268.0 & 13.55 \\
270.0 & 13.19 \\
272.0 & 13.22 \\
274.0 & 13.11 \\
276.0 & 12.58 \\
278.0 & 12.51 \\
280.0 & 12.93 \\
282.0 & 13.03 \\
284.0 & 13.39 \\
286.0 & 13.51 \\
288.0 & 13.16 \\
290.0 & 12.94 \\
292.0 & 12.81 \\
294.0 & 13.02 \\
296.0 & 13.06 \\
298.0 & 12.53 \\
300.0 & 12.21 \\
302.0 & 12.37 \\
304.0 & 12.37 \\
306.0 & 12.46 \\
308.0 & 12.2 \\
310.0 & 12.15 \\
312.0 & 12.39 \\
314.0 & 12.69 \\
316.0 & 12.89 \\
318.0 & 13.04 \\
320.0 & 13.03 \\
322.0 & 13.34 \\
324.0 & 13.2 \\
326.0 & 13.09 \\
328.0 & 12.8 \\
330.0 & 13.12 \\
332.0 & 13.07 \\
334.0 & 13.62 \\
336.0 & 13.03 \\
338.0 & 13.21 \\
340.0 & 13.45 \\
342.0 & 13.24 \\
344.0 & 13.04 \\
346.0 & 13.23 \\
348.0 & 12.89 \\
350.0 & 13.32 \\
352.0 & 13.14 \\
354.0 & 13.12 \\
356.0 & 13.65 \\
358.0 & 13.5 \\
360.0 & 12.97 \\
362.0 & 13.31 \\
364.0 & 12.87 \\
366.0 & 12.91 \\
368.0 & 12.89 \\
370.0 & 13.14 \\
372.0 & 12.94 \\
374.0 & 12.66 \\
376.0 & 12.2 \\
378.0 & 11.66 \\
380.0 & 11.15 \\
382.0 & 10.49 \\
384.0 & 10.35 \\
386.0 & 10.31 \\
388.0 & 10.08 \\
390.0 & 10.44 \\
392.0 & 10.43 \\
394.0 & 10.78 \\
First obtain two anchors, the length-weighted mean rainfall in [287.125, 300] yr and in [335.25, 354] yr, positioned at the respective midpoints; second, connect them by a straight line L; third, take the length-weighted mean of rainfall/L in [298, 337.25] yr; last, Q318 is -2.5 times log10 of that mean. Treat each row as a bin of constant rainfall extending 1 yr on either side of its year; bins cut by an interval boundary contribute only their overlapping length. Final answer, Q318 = 0.02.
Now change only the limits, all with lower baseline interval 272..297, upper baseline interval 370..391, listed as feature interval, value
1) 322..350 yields -0.091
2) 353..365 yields -0.134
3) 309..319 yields -0.012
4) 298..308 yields 0.029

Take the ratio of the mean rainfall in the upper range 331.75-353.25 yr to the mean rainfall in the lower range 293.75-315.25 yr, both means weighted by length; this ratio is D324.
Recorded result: 1.06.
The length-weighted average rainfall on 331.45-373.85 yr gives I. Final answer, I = 13.2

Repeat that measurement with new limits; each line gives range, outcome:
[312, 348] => 13.1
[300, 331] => 12.7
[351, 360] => 13.3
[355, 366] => 13.2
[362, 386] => 12.1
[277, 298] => 13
